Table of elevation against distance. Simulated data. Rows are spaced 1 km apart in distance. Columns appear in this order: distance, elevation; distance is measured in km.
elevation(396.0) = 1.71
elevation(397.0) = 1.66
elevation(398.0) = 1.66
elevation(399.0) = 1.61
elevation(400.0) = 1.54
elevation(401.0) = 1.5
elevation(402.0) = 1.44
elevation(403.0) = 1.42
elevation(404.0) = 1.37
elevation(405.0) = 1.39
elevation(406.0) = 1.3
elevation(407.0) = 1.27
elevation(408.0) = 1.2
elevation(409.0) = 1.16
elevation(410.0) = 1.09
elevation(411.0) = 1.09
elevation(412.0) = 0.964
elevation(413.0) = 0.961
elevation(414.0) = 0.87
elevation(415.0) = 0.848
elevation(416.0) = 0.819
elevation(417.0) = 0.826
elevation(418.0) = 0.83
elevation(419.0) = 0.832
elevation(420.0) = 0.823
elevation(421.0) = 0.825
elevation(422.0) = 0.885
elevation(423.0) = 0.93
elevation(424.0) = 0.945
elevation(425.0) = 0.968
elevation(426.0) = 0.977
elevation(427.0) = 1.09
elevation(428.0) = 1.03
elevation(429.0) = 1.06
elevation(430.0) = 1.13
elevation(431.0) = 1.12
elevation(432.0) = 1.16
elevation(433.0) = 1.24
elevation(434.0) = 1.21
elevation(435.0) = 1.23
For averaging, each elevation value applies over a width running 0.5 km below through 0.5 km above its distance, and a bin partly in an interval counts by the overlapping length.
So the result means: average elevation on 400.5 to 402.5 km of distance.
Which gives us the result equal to 1.47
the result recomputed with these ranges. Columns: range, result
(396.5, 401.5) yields 1.59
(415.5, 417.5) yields 0.823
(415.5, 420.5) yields 0.826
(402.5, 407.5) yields 1.35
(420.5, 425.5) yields 0.911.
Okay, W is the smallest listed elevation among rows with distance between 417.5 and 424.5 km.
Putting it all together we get 0.823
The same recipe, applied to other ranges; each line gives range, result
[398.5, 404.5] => 1.37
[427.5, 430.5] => 1.03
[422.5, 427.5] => 0.93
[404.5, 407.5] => 1.27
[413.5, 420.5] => 0.819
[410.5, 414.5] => 0.87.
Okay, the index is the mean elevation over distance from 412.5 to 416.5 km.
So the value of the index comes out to 0.874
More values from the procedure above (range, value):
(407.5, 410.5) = 1.15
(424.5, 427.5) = 1.01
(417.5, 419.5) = 0.831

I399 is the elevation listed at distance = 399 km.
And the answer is 1.61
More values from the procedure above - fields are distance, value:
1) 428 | 1.03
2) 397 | 1.66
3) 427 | 1.09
